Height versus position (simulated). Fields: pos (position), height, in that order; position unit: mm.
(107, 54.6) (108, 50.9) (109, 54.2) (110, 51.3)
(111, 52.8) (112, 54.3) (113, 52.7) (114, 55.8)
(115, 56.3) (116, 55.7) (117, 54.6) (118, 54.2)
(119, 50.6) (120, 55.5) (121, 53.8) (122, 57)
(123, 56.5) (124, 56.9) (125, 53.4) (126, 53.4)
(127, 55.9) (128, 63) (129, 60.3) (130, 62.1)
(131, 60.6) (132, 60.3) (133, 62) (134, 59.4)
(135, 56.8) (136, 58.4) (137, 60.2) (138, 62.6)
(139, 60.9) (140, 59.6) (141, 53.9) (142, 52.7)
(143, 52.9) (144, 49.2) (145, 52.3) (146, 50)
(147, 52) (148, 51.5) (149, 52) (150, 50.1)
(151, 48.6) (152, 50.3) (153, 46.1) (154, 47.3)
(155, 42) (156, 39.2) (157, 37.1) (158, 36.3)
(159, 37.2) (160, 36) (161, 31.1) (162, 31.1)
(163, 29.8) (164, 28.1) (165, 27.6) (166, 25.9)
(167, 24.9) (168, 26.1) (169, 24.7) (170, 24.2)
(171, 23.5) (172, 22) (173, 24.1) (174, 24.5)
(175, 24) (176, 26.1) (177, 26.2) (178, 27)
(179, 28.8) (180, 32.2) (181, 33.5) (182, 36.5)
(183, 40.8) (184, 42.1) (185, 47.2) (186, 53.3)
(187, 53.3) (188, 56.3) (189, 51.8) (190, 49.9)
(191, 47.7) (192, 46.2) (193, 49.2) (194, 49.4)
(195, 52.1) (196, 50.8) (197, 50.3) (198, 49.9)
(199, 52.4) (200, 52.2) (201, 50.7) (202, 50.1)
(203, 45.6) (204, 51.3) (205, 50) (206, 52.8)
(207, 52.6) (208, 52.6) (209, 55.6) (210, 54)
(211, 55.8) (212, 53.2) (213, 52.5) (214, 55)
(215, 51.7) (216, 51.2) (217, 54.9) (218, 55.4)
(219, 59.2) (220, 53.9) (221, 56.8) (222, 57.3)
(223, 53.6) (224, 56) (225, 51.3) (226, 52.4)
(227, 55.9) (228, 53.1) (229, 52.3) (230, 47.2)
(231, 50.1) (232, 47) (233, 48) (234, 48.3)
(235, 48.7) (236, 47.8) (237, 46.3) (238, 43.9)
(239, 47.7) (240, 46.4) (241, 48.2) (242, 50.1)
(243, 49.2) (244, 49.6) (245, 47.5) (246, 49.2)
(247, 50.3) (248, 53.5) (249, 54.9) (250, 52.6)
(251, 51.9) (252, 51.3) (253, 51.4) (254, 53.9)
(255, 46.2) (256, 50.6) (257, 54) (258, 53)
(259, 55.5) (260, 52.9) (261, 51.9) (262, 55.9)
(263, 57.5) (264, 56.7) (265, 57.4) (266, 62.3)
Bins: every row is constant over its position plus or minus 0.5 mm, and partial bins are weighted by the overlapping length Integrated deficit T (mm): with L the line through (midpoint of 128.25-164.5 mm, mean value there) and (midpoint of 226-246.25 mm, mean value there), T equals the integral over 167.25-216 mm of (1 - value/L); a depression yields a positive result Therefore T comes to 5.8 mm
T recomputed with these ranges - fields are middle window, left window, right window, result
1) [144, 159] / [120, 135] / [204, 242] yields 2.6 mm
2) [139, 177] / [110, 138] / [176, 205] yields 9.7 mm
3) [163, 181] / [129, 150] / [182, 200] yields 8.9 mm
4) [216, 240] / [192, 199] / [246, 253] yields -0.1 mm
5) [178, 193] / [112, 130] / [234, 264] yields 2.6 mm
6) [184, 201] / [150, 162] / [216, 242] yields -1.6 mm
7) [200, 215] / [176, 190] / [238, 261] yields -2.7 mm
